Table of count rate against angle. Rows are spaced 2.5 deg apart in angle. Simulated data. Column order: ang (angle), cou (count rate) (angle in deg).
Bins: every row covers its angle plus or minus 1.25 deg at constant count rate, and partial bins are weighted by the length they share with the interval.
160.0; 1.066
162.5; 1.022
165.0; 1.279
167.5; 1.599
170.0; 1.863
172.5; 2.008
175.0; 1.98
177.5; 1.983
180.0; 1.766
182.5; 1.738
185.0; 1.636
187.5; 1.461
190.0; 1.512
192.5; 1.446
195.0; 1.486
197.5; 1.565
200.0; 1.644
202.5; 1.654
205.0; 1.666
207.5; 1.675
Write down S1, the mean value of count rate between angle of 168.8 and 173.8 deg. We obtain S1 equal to 1.94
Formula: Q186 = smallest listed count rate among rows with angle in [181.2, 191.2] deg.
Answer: 1.461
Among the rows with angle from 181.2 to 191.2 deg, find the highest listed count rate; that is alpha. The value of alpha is 1.738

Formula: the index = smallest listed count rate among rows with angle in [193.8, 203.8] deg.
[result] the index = 1.486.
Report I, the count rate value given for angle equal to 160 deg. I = 1.066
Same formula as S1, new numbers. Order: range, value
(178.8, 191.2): 1.62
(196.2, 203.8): 1.62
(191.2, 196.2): 1.47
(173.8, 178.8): 1.98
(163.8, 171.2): 1.58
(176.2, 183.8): 1.83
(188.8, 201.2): 1.53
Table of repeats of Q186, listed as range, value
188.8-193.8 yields 1.446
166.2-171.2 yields 1.599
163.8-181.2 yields 1.279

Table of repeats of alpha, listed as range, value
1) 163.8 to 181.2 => 2.008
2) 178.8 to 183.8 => 1.766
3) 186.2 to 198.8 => 1.565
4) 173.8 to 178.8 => 1.983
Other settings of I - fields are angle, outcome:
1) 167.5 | 1.599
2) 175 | 1.98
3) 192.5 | 1.446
